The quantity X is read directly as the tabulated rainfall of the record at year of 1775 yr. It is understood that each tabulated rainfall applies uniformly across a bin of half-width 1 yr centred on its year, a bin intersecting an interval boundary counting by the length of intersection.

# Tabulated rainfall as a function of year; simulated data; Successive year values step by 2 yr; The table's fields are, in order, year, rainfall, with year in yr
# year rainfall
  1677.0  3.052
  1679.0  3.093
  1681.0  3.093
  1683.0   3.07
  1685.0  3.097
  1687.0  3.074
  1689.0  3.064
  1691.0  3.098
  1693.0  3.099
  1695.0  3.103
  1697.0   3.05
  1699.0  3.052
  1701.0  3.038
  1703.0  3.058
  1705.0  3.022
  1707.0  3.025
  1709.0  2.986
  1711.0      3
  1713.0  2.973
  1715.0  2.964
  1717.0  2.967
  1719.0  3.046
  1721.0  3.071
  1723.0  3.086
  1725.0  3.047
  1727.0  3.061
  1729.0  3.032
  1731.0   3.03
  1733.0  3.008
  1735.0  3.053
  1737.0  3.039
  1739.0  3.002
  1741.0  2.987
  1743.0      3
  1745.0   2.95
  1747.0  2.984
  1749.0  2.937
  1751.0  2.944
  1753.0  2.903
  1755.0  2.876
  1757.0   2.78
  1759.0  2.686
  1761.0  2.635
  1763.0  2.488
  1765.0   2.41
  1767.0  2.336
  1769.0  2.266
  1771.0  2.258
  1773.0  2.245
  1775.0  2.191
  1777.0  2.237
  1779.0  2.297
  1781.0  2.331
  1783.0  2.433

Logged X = 2.191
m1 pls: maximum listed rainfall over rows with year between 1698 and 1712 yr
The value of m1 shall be 3.058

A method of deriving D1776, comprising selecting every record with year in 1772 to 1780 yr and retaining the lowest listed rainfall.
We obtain 2.191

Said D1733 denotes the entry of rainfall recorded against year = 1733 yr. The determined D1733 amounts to 3.008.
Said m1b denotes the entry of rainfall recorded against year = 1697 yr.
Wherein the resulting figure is 3.05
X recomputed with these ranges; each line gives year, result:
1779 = 2.297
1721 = 3.071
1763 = 2.488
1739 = 3.002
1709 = 2.986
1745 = 2.95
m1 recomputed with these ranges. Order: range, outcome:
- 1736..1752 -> 3.039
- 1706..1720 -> 3.046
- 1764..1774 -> 2.41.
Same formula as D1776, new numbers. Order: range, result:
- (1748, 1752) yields 2.937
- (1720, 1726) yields 3.047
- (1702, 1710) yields 2.986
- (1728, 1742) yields 2.987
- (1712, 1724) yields 2.964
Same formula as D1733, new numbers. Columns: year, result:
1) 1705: 3.022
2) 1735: 3.053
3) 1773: 2.245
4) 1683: 3.07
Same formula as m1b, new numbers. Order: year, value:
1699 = 3.052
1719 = 3.046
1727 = 3.061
